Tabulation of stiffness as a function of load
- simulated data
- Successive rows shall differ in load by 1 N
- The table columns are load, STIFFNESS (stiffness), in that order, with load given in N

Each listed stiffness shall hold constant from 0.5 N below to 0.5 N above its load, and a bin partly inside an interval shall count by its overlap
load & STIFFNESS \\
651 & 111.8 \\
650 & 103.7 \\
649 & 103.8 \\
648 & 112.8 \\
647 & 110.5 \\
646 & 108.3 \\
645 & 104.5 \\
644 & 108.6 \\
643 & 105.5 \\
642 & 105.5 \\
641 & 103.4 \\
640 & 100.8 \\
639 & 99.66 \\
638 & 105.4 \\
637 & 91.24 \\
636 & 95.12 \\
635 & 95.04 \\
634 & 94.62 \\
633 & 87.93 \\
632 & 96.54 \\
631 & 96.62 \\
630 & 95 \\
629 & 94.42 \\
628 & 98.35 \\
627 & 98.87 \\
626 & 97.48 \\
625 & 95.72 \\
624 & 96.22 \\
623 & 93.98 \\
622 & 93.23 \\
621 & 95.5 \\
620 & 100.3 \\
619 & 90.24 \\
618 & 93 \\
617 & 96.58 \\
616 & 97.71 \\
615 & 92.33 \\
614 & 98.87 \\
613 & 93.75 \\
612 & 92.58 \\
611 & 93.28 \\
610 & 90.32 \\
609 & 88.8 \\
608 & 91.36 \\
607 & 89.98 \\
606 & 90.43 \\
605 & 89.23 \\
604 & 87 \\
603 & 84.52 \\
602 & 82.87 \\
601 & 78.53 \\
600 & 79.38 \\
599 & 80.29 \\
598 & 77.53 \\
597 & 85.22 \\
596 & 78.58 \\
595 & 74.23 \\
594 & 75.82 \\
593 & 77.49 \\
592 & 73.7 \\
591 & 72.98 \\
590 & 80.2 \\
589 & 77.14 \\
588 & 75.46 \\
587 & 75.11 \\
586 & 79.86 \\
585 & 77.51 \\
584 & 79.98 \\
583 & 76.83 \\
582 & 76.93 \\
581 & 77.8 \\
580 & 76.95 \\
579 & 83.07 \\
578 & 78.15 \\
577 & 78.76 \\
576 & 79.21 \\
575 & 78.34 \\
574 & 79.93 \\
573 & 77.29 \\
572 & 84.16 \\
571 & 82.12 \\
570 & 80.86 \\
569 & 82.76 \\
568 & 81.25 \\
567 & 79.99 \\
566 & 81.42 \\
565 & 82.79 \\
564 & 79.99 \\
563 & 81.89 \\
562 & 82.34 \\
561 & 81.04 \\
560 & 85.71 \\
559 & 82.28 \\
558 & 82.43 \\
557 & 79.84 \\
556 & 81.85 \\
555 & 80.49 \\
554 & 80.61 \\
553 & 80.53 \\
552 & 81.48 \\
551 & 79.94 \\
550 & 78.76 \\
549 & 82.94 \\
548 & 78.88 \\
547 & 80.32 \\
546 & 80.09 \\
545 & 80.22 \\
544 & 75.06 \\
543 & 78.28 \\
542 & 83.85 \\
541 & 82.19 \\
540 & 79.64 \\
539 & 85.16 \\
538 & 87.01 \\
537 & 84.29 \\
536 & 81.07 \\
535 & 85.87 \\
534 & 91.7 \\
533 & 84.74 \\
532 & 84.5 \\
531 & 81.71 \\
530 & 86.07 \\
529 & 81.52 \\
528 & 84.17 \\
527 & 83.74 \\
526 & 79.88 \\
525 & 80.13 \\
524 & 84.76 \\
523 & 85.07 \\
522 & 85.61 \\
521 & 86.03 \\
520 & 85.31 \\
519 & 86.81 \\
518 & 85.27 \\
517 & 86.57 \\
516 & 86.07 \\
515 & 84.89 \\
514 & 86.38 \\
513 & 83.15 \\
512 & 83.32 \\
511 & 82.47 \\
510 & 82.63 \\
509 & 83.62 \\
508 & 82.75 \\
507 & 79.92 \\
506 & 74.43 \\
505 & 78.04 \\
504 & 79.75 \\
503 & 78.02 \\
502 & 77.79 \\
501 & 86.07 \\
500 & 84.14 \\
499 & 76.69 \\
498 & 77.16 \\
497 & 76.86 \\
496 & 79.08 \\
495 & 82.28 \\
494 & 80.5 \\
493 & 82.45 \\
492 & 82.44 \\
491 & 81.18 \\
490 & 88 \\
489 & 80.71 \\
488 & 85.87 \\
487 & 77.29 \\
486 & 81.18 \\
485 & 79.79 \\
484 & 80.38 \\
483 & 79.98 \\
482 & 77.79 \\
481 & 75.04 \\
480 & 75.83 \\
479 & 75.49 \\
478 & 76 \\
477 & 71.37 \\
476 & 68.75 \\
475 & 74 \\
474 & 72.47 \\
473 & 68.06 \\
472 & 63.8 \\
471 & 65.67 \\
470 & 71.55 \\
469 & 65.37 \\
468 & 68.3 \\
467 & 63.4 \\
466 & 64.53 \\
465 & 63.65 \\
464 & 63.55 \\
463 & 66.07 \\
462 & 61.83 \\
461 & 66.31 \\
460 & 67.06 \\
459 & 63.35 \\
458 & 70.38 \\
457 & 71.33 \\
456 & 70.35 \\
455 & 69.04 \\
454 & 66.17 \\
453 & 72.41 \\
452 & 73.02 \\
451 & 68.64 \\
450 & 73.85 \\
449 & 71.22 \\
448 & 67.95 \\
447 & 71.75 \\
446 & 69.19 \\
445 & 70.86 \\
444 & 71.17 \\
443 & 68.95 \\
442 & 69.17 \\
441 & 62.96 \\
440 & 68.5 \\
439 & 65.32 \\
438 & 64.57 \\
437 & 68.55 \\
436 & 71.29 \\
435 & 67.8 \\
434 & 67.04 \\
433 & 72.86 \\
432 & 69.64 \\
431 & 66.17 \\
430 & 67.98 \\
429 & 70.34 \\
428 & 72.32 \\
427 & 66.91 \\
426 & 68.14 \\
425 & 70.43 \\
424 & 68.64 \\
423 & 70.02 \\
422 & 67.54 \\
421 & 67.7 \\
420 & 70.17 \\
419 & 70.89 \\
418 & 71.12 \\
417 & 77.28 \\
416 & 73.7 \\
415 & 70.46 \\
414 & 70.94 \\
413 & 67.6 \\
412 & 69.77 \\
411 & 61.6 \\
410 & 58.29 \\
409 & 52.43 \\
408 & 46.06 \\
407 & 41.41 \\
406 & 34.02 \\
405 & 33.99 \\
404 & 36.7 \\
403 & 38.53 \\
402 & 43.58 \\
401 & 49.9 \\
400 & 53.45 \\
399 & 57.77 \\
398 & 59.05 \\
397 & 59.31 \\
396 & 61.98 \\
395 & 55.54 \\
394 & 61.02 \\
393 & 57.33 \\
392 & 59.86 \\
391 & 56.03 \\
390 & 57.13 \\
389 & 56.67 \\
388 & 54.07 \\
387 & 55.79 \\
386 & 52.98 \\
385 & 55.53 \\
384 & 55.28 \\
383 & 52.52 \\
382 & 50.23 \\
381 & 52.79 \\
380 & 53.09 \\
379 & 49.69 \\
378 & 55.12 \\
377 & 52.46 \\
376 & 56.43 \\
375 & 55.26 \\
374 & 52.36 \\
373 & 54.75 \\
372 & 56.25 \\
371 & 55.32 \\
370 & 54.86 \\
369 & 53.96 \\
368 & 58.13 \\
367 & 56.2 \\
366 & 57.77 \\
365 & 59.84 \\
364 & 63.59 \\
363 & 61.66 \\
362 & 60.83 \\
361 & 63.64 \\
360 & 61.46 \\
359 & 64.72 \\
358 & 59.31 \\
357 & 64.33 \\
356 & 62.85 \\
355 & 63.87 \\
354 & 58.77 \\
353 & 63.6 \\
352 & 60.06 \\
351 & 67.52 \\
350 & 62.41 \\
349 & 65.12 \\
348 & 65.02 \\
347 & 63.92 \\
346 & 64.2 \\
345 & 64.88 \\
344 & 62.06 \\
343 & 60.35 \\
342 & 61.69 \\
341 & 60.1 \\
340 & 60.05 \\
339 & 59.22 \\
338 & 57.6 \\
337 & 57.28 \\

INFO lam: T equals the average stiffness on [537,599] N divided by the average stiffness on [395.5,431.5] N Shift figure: 1.32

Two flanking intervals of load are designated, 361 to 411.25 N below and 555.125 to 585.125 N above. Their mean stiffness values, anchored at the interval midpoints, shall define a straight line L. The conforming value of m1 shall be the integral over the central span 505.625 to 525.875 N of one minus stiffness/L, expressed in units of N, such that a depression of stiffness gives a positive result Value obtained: -3.1 N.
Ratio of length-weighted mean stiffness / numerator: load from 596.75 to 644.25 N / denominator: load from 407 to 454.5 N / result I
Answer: 1.4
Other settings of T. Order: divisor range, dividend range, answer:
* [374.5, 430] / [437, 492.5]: 1.22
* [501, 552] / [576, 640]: 1.06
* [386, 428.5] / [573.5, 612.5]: 1.37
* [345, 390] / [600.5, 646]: 1.63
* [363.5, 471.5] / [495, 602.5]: 1.31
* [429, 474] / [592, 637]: 1.33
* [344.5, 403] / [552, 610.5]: 1.40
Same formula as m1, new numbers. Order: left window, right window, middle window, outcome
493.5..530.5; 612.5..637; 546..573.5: 2.1 N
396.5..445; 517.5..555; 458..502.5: -0.6 N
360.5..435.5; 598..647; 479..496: -1.7 N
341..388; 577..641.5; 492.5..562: -3.6 N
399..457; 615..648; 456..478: 1.1 N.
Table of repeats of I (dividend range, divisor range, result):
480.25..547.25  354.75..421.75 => 1.43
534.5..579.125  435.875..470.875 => 1.19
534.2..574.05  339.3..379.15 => 1.36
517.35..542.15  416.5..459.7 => 1.21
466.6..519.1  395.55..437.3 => 1.27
